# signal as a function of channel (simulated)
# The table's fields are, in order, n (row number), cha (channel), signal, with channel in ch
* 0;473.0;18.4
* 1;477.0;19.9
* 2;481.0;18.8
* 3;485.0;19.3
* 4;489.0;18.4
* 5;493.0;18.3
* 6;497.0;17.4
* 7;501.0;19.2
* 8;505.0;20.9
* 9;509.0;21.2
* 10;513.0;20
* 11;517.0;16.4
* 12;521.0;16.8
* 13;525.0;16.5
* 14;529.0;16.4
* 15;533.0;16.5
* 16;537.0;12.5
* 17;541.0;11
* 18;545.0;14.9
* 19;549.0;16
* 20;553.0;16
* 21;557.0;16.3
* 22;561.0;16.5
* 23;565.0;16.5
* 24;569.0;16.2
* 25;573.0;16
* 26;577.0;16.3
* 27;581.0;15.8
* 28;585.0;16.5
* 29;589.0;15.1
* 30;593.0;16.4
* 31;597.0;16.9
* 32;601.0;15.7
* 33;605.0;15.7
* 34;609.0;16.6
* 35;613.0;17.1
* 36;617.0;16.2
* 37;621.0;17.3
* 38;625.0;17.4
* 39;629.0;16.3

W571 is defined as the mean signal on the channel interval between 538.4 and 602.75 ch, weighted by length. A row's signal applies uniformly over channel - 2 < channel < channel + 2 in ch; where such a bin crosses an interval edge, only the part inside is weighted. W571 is 15.7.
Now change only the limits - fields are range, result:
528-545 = 14.1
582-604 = 16.1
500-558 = 16.7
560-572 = 16.4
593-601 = 16.5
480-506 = 18.8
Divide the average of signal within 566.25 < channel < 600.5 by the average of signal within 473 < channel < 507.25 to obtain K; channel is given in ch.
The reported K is 0.85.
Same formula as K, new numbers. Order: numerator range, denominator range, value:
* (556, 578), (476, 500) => 0.87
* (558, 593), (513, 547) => 1.05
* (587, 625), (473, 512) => 0.85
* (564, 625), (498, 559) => 0.98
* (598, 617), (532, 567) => 1.08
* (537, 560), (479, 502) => 0.79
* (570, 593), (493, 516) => 0.82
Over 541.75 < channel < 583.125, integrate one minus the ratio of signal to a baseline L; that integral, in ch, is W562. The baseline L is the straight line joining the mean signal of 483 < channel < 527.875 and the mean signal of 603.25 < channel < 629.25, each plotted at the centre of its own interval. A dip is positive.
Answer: 4.0 ch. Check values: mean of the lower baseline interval 18.5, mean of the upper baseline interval 16.7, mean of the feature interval 15.9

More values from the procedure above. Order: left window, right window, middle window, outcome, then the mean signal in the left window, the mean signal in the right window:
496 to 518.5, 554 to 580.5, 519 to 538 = 2.44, 19.3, 16.3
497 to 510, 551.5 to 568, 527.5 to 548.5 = 4.01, 19.9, 16.3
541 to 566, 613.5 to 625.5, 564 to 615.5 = 0.38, 15.6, 16.9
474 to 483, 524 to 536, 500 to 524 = -2.40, 19.2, 16.1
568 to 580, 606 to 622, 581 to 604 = 0.45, 16.1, 16.7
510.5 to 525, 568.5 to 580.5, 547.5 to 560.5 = 0.41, 17.7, 16.1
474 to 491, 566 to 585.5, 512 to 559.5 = 4.68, 19.1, 16.2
